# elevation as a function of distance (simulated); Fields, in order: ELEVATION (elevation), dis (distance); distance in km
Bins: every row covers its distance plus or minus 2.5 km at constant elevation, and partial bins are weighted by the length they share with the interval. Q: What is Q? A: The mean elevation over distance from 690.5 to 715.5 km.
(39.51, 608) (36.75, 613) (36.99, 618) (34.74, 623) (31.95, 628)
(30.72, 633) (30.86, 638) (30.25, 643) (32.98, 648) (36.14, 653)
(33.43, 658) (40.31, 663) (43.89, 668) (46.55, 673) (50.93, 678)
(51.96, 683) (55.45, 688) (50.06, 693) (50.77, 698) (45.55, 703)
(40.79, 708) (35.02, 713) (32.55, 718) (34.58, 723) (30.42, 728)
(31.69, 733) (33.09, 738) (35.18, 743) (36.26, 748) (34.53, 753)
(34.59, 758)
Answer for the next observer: 44.4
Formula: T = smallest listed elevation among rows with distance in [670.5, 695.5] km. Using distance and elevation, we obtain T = 46.55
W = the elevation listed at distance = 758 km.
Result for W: 34.59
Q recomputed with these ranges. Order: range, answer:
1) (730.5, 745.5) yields 33.3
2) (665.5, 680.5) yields 47.1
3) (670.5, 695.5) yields 51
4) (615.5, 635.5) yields 33.6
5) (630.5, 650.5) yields 31.2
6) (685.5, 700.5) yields 52.1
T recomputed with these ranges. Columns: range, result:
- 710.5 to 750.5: 30.42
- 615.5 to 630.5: 31.95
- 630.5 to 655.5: 30.25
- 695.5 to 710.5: 40.79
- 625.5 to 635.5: 30.72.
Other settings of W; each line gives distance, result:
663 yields 40.31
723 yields 34.58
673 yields 46.55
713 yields 35.02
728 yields 30.42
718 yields 32.55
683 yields 51.96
